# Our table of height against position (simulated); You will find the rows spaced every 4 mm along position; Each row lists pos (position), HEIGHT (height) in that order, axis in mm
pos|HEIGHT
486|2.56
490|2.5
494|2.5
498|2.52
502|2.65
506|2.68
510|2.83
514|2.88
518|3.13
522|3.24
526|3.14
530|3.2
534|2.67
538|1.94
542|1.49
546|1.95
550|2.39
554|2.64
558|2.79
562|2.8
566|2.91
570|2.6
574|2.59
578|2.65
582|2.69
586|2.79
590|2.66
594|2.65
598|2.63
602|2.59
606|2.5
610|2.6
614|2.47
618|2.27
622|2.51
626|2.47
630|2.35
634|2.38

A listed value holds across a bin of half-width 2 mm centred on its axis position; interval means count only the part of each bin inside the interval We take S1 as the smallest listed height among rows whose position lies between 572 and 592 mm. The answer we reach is 2.59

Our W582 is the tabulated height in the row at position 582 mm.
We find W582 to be 2.69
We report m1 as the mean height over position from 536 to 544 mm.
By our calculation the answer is 1.71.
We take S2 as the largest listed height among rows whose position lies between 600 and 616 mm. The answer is 2.6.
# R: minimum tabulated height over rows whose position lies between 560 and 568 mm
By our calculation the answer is 2.8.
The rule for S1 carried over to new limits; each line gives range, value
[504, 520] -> 2.68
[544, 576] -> 1.95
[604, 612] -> 2.5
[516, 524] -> 3.13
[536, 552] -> 1.49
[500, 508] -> 2.65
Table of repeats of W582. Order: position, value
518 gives 3.13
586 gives 2.79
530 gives 3.2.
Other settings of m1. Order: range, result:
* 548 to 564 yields 2.66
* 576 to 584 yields 2.67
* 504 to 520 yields 2.88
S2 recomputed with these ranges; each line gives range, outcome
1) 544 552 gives 2.39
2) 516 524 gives 3.24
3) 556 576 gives 2.91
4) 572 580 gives 2.65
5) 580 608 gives 2.79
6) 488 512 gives 2.83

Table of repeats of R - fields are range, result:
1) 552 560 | 2.64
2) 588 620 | 2.27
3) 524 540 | 1.94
